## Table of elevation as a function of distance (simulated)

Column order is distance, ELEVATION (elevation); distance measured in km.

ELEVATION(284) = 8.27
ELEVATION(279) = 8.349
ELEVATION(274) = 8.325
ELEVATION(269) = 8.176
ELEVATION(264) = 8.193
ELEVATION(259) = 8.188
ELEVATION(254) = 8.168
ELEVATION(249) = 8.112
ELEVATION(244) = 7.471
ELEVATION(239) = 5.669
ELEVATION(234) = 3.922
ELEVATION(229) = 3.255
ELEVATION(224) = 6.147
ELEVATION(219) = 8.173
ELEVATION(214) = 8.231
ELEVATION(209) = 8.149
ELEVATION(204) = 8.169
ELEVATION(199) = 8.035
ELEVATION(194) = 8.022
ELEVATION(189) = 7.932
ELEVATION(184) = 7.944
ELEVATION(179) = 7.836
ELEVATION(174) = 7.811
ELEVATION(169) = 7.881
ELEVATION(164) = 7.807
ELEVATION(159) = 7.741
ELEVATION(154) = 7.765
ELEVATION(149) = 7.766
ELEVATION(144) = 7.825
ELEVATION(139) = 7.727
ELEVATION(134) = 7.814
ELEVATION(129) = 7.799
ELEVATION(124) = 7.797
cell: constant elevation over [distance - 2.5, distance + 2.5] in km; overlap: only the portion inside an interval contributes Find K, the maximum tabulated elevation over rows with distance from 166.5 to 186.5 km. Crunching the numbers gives 7.944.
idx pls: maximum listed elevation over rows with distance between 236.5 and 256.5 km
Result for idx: 8.168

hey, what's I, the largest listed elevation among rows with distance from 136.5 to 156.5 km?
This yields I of 7.825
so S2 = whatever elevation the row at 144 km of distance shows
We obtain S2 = 7.825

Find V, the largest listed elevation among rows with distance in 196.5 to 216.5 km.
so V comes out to 8.231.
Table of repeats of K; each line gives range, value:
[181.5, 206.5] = 8.169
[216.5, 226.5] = 8.173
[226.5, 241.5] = 5.669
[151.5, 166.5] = 7.807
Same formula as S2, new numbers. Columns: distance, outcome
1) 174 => 7.811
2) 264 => 8.193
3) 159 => 7.741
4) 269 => 8.176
